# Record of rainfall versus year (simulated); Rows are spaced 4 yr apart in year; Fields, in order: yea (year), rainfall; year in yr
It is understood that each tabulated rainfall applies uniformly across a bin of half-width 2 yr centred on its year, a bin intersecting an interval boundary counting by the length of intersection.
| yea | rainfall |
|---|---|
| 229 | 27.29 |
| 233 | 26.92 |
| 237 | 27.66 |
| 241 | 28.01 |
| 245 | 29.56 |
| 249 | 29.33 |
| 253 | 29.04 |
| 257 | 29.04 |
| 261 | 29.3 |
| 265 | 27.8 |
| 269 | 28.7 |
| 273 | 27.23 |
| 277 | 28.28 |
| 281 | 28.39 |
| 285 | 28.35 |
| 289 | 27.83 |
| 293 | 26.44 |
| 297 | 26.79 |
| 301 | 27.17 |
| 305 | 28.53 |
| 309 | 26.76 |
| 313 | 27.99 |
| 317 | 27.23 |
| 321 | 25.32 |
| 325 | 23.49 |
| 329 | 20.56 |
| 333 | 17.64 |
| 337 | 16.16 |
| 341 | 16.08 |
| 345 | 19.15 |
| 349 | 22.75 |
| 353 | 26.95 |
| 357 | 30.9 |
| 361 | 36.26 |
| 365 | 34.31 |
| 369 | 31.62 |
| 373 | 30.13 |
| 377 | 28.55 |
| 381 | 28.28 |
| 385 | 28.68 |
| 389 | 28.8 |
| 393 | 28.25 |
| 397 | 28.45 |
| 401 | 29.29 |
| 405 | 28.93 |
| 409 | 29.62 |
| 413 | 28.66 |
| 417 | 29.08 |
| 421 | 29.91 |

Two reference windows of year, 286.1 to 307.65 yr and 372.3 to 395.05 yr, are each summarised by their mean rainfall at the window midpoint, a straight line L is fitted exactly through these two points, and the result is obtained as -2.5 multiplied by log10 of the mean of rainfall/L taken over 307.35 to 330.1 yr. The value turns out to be 0.095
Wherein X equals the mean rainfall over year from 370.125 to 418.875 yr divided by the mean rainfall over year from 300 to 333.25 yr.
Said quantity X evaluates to 1.14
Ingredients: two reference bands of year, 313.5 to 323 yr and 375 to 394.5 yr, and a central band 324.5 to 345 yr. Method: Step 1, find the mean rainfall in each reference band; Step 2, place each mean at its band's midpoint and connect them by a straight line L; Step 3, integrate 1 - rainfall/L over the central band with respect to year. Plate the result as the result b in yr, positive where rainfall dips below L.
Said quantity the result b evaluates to 6.5 yr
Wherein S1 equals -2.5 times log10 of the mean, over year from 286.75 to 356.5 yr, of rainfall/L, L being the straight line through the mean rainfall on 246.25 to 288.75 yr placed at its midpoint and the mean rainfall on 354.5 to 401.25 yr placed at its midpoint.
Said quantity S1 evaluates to 0.21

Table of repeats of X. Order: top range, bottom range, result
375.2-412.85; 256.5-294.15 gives 1.02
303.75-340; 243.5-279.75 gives 0.82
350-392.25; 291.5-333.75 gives 1.19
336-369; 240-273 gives 0.90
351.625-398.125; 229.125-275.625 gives 1.06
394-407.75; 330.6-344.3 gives 1.70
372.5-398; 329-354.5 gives 1.45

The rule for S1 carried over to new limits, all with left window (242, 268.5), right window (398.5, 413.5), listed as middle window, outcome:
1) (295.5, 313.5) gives 0.06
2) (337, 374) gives 0.09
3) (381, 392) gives 0.02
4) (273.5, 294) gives 0.04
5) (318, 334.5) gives 0.29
